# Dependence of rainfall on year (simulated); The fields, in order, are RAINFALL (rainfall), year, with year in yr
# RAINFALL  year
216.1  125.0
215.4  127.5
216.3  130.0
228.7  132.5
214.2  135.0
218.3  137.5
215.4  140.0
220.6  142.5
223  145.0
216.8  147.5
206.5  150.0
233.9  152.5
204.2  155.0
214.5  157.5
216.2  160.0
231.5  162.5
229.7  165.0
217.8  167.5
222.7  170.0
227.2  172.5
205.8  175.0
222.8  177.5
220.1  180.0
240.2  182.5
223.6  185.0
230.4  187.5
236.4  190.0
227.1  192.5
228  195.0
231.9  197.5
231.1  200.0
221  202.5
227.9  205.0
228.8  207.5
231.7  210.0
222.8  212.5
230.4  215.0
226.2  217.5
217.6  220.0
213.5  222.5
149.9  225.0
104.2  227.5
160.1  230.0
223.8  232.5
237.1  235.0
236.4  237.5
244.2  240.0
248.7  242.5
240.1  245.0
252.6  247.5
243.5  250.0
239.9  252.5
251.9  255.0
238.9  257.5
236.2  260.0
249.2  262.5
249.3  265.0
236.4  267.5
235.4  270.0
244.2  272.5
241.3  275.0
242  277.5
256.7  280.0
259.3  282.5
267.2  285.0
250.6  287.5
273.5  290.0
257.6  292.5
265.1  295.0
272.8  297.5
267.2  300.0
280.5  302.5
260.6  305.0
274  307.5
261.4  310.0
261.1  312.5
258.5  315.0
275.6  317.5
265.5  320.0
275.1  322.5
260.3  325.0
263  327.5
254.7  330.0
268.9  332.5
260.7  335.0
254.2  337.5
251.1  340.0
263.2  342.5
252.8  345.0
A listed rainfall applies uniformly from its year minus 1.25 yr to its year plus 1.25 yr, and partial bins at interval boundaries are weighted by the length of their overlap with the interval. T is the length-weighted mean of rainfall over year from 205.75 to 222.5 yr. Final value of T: 225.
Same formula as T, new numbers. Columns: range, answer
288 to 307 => 268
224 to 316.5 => 243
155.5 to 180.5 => 220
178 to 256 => 223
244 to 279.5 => 243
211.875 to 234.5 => 195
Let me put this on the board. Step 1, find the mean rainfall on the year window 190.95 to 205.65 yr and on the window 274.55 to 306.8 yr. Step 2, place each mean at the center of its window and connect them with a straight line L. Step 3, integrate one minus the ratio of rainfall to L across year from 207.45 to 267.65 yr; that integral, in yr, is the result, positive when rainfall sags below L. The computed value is 4.6 yr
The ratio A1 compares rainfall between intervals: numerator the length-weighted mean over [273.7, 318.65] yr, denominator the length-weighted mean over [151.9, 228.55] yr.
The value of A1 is 1.20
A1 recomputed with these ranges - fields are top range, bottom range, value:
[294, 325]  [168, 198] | 1.19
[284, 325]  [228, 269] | 1.14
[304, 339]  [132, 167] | 1.20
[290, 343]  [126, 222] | 1.19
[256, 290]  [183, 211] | 1.08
